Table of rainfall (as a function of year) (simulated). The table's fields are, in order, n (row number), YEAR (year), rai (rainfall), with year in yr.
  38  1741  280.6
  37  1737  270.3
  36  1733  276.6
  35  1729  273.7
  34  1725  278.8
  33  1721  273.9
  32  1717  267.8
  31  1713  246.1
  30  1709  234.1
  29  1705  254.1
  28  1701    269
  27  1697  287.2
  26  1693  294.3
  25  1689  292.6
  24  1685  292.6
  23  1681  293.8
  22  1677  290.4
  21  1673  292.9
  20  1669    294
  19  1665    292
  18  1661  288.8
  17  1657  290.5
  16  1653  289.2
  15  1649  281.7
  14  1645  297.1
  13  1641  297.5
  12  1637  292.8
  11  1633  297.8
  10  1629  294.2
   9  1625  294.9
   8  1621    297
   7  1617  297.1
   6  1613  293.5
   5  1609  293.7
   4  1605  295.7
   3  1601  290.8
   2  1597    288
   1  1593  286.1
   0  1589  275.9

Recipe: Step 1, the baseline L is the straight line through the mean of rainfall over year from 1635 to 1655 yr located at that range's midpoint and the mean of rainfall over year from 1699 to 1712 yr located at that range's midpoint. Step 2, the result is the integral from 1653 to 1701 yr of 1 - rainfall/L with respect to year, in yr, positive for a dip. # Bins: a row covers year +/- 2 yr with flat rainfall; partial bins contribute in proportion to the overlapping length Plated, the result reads -3.6 yr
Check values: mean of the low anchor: 292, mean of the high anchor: 252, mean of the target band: 291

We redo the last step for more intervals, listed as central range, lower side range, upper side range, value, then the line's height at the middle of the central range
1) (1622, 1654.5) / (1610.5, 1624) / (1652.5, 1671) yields 0.0 yr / 294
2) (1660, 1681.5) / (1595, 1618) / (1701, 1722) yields -1.7 yr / 270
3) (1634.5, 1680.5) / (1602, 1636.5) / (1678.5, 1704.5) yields -0.2 yr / 291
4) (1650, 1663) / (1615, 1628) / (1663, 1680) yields 0.2 yr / 294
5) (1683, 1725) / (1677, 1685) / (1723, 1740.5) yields 2.0 yr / 285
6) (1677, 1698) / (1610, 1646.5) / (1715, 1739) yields -0.7 yr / 282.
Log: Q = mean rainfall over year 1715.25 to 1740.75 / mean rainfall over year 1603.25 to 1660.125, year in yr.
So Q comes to 0.93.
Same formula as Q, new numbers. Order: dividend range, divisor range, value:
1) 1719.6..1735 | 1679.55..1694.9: 0.94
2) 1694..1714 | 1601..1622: 0.88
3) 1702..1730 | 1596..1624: 0.89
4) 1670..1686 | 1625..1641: 0.99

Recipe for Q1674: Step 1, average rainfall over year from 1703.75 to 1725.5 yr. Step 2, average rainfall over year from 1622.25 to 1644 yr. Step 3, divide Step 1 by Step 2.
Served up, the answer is 0.87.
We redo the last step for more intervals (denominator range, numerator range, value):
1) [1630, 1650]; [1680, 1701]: 0.99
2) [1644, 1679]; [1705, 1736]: 0.91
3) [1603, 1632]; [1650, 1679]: 0.98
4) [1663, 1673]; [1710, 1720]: 0.88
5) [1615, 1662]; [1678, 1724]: 0.93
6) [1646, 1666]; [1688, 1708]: 0.96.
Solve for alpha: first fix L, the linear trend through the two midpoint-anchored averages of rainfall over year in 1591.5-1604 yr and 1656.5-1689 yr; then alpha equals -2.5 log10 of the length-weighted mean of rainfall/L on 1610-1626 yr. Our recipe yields -0.021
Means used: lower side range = 289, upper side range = 292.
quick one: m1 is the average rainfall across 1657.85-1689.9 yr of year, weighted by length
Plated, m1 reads 292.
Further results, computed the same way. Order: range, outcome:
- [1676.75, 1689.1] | 293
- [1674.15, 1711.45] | 279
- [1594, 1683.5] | 293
